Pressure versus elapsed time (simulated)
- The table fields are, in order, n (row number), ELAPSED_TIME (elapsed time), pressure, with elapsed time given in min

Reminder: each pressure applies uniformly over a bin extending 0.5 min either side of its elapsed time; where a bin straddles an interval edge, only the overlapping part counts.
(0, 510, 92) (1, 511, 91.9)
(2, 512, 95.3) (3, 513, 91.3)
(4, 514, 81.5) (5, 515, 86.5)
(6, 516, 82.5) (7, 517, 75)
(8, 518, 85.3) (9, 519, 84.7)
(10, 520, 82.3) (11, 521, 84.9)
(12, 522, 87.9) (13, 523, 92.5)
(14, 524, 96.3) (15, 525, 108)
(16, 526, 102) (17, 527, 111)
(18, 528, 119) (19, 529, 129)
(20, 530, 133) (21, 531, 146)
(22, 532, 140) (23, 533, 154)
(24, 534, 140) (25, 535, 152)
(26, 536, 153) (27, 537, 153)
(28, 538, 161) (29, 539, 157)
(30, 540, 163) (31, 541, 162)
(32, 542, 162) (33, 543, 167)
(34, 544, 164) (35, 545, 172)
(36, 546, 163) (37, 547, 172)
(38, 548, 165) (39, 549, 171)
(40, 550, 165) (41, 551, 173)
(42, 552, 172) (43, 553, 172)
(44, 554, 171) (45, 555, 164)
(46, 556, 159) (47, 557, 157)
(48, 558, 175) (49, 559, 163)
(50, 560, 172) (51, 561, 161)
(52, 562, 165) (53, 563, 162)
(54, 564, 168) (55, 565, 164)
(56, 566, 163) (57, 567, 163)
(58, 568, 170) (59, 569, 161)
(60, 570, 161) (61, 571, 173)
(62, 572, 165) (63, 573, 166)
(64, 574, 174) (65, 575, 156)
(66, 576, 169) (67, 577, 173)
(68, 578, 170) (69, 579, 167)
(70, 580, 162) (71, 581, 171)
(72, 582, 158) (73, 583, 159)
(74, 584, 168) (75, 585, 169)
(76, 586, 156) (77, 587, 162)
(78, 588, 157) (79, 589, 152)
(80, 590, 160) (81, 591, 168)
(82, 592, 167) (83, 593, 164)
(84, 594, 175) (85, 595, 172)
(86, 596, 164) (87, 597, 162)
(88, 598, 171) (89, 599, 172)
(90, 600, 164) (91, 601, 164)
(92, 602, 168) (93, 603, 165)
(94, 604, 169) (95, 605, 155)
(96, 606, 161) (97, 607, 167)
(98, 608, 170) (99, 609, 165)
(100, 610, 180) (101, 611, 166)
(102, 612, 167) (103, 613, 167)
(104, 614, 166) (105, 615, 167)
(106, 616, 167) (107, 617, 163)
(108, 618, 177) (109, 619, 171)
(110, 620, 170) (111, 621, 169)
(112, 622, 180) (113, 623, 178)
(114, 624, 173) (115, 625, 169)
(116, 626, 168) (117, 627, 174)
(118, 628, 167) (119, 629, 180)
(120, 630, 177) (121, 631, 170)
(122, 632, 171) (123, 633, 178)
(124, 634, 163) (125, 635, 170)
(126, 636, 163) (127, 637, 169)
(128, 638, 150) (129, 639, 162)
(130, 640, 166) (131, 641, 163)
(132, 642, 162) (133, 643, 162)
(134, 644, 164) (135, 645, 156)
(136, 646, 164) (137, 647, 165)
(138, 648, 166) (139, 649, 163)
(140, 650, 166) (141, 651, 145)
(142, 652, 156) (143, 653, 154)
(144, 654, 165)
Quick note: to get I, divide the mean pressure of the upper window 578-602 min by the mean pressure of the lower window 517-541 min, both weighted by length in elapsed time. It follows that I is 1.34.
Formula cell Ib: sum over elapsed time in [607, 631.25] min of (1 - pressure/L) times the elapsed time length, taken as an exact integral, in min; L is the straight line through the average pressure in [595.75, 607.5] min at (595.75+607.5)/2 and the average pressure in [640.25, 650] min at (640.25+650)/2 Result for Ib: -0.96 min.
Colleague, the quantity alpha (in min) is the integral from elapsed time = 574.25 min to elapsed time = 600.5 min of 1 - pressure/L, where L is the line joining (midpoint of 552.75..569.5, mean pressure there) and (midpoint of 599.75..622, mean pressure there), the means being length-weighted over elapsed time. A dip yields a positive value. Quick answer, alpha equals 0.2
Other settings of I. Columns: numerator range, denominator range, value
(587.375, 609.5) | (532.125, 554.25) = 1.02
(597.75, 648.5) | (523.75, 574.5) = 1.07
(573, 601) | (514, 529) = 1.77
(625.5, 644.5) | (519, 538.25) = 1.37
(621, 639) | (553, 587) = 1.03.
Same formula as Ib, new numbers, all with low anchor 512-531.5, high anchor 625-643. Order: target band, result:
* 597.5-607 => -1.11 min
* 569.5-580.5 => -2.97 min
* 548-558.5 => -4.42 min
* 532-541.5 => -4.06 min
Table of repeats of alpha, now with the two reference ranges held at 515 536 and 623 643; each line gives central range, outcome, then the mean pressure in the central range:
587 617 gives -2.8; 166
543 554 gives -4.1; 169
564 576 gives -2.8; 165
